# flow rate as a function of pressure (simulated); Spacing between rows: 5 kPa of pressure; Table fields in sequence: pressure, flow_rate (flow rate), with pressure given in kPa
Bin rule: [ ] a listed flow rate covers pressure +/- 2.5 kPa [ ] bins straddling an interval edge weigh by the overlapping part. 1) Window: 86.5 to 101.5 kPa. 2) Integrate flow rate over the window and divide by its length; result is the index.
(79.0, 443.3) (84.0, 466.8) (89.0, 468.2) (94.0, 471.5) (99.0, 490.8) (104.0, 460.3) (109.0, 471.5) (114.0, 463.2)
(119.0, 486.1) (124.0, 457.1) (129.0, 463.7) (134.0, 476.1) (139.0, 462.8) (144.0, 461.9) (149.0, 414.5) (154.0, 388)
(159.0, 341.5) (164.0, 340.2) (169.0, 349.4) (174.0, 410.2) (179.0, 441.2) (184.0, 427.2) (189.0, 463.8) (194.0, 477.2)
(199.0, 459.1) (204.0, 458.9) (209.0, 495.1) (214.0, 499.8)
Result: 477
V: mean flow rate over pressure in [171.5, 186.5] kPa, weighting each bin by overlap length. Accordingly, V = 426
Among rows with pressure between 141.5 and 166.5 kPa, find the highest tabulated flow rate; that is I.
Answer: 461.9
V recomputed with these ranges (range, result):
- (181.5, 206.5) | 457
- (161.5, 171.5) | 345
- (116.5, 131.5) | 469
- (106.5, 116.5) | 467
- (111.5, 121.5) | 475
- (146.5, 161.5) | 381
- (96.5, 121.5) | 474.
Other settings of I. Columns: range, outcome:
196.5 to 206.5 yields 459.1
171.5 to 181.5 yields 441.2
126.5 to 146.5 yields 476.1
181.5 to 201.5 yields 477.2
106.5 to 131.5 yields 486.1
